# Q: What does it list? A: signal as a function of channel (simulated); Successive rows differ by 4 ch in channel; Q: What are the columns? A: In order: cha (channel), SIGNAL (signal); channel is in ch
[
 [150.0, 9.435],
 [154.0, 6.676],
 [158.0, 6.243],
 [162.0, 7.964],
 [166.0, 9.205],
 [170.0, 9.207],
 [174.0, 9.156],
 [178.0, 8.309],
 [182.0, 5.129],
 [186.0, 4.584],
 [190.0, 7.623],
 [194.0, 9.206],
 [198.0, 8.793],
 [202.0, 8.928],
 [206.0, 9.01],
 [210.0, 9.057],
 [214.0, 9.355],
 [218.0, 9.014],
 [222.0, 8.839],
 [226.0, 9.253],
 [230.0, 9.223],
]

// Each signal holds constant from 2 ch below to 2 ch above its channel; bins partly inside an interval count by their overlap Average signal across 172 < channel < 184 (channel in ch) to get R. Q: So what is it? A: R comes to 7.53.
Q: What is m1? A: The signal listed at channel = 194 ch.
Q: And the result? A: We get 9.206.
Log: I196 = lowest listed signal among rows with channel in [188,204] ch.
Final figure 7.623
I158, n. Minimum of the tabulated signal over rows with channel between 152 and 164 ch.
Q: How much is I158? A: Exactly 6.243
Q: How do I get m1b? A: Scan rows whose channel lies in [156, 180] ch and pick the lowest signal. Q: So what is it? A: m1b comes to 6.243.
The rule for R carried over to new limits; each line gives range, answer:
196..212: 8.95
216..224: 8.93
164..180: 8.97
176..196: 6.97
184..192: 6.1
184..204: 7.83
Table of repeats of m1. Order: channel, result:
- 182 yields 5.129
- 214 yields 9.355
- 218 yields 9.014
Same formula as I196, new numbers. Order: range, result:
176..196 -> 4.584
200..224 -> 8.839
